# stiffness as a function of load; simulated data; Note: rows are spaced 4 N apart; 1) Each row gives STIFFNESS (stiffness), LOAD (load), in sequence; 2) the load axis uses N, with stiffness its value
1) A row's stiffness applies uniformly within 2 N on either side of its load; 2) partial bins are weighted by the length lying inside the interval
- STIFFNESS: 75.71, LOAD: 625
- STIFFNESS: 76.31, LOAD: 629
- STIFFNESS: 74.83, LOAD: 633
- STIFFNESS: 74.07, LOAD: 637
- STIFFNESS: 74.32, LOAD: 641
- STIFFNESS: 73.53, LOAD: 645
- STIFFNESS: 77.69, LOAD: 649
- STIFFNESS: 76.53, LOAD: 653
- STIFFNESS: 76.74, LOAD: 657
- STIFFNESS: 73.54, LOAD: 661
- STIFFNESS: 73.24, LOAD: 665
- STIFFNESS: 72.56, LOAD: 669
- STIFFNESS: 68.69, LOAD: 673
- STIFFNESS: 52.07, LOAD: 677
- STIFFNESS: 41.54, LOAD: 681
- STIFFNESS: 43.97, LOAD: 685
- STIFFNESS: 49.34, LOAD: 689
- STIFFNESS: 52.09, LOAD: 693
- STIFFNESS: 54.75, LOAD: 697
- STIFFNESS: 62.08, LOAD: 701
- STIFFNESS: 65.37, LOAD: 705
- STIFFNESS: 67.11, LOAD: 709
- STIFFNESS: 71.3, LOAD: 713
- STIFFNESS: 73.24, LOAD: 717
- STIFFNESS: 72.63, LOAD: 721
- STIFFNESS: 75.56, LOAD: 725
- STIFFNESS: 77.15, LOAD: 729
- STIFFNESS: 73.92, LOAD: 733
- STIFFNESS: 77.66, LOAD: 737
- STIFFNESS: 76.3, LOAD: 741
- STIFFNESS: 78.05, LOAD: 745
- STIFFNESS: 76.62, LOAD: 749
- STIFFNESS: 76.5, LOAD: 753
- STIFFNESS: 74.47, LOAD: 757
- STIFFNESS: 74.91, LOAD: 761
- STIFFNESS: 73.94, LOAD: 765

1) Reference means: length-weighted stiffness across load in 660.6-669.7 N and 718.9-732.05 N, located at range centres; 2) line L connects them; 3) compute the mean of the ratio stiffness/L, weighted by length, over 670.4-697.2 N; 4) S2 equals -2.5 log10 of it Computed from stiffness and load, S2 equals 0.377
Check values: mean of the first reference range 73.1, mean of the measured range 52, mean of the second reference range 75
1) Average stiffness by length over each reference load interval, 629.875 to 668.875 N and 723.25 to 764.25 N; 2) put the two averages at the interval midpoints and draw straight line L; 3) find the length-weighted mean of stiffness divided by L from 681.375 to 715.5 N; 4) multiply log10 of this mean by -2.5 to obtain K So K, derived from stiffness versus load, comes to 0.29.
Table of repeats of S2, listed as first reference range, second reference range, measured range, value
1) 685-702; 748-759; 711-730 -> -0.168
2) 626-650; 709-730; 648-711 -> 0.181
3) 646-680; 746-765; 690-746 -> 0.066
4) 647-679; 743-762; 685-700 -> 0.375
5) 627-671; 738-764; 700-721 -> 0.107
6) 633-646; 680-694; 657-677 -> -0.206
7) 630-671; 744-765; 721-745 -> -0.006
